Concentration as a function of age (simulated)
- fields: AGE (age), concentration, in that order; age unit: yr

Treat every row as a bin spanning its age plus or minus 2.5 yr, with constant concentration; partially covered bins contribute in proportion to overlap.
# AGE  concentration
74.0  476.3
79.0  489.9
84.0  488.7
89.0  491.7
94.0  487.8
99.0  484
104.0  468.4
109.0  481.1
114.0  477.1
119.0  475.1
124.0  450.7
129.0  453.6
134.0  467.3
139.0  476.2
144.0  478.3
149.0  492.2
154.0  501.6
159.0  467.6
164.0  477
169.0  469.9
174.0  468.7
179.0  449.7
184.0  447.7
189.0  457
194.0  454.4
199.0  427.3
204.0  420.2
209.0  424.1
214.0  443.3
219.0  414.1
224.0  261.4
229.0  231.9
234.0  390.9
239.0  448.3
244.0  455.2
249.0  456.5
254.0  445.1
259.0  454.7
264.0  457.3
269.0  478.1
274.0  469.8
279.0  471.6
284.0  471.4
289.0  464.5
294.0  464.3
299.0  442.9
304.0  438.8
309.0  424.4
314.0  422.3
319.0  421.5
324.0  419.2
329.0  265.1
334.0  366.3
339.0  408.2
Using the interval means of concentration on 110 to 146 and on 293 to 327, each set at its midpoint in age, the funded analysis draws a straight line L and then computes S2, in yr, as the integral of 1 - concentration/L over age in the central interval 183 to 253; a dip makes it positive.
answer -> 6.2 yr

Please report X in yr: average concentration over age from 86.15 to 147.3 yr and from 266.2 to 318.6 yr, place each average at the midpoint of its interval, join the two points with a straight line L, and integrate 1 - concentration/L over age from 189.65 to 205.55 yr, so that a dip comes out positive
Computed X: 0.9 yr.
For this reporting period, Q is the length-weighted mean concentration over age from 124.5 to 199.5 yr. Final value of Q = 467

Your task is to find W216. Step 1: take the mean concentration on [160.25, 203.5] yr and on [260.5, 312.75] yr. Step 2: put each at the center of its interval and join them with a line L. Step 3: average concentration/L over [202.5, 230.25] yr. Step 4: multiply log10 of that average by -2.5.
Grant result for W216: 0.23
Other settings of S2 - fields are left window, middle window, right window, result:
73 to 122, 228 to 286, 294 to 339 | -2.2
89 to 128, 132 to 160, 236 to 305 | -0.6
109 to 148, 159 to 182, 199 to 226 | -1.7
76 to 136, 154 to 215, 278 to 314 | 1.7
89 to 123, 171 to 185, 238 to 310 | 0.4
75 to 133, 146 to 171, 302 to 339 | -1.4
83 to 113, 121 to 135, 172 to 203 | 0.4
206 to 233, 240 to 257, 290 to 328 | -3.2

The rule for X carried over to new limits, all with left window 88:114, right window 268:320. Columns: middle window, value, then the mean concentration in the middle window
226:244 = 3.62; 368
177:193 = 0.57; 452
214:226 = 2.60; 363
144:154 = -0.36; 491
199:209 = 0.92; 423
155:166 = -0.09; 476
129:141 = 0.22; 468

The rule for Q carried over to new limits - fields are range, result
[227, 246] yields 384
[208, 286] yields 423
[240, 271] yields 457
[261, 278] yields 468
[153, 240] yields 424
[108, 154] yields 474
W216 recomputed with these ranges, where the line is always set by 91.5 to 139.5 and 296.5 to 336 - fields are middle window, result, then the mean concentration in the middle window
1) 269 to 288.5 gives -0.14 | 471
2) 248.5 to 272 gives -0.09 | 459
